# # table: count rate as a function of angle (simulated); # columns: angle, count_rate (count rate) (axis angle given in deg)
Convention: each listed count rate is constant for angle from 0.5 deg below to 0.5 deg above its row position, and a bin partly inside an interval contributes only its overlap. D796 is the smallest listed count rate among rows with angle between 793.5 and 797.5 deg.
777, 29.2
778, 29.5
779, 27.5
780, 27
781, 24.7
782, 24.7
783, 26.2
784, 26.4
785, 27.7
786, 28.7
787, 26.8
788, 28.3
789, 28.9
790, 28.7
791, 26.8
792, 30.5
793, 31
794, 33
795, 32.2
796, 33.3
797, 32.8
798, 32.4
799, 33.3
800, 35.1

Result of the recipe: 32.2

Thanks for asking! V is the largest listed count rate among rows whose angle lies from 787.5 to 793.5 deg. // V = 31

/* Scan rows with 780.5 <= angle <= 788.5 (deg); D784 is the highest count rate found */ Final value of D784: 28.7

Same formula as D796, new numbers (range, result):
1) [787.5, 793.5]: 26.8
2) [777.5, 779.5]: 27.5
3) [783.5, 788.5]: 26.4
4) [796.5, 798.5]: 32.4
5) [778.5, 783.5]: 24.7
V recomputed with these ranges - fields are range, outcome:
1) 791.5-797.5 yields 33.3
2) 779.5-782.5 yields 27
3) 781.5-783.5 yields 26.2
